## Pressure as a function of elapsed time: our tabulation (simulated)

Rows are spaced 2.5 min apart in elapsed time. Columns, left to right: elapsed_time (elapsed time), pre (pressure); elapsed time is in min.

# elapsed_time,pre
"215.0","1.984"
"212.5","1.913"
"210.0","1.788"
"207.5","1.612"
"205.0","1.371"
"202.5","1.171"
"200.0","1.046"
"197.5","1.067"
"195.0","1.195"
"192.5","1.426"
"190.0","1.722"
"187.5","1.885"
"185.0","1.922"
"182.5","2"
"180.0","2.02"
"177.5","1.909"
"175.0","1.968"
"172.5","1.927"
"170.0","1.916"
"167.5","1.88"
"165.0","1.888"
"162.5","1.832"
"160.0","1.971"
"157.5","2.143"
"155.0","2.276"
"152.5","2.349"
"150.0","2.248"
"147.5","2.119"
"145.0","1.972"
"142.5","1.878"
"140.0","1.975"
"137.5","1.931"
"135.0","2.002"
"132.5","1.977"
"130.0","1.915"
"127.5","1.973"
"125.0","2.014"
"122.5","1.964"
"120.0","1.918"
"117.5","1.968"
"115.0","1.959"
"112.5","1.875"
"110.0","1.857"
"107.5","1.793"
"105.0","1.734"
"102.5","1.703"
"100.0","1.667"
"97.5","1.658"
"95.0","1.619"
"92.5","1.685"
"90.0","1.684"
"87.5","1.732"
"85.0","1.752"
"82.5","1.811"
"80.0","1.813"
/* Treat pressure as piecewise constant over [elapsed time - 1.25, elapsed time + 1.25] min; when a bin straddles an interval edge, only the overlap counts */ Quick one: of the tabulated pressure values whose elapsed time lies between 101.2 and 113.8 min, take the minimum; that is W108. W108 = 1.703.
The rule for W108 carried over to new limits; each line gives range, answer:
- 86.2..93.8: 1.684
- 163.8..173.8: 1.88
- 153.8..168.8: 1.832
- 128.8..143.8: 1.878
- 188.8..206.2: 1.046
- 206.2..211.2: 1.612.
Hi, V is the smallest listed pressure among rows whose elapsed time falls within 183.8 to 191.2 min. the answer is 1.722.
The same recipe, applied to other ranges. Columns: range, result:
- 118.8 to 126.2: 1.918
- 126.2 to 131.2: 1.915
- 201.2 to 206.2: 1.171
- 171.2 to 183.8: 1.909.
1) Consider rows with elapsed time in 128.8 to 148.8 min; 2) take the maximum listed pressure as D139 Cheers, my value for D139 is 2.119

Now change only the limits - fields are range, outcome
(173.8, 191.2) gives 2.02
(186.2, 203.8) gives 1.885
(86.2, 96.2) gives 1.732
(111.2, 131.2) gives 2.014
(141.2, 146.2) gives 1.972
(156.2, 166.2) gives 2.143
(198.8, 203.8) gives 1.171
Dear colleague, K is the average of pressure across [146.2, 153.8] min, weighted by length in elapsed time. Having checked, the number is 2.24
